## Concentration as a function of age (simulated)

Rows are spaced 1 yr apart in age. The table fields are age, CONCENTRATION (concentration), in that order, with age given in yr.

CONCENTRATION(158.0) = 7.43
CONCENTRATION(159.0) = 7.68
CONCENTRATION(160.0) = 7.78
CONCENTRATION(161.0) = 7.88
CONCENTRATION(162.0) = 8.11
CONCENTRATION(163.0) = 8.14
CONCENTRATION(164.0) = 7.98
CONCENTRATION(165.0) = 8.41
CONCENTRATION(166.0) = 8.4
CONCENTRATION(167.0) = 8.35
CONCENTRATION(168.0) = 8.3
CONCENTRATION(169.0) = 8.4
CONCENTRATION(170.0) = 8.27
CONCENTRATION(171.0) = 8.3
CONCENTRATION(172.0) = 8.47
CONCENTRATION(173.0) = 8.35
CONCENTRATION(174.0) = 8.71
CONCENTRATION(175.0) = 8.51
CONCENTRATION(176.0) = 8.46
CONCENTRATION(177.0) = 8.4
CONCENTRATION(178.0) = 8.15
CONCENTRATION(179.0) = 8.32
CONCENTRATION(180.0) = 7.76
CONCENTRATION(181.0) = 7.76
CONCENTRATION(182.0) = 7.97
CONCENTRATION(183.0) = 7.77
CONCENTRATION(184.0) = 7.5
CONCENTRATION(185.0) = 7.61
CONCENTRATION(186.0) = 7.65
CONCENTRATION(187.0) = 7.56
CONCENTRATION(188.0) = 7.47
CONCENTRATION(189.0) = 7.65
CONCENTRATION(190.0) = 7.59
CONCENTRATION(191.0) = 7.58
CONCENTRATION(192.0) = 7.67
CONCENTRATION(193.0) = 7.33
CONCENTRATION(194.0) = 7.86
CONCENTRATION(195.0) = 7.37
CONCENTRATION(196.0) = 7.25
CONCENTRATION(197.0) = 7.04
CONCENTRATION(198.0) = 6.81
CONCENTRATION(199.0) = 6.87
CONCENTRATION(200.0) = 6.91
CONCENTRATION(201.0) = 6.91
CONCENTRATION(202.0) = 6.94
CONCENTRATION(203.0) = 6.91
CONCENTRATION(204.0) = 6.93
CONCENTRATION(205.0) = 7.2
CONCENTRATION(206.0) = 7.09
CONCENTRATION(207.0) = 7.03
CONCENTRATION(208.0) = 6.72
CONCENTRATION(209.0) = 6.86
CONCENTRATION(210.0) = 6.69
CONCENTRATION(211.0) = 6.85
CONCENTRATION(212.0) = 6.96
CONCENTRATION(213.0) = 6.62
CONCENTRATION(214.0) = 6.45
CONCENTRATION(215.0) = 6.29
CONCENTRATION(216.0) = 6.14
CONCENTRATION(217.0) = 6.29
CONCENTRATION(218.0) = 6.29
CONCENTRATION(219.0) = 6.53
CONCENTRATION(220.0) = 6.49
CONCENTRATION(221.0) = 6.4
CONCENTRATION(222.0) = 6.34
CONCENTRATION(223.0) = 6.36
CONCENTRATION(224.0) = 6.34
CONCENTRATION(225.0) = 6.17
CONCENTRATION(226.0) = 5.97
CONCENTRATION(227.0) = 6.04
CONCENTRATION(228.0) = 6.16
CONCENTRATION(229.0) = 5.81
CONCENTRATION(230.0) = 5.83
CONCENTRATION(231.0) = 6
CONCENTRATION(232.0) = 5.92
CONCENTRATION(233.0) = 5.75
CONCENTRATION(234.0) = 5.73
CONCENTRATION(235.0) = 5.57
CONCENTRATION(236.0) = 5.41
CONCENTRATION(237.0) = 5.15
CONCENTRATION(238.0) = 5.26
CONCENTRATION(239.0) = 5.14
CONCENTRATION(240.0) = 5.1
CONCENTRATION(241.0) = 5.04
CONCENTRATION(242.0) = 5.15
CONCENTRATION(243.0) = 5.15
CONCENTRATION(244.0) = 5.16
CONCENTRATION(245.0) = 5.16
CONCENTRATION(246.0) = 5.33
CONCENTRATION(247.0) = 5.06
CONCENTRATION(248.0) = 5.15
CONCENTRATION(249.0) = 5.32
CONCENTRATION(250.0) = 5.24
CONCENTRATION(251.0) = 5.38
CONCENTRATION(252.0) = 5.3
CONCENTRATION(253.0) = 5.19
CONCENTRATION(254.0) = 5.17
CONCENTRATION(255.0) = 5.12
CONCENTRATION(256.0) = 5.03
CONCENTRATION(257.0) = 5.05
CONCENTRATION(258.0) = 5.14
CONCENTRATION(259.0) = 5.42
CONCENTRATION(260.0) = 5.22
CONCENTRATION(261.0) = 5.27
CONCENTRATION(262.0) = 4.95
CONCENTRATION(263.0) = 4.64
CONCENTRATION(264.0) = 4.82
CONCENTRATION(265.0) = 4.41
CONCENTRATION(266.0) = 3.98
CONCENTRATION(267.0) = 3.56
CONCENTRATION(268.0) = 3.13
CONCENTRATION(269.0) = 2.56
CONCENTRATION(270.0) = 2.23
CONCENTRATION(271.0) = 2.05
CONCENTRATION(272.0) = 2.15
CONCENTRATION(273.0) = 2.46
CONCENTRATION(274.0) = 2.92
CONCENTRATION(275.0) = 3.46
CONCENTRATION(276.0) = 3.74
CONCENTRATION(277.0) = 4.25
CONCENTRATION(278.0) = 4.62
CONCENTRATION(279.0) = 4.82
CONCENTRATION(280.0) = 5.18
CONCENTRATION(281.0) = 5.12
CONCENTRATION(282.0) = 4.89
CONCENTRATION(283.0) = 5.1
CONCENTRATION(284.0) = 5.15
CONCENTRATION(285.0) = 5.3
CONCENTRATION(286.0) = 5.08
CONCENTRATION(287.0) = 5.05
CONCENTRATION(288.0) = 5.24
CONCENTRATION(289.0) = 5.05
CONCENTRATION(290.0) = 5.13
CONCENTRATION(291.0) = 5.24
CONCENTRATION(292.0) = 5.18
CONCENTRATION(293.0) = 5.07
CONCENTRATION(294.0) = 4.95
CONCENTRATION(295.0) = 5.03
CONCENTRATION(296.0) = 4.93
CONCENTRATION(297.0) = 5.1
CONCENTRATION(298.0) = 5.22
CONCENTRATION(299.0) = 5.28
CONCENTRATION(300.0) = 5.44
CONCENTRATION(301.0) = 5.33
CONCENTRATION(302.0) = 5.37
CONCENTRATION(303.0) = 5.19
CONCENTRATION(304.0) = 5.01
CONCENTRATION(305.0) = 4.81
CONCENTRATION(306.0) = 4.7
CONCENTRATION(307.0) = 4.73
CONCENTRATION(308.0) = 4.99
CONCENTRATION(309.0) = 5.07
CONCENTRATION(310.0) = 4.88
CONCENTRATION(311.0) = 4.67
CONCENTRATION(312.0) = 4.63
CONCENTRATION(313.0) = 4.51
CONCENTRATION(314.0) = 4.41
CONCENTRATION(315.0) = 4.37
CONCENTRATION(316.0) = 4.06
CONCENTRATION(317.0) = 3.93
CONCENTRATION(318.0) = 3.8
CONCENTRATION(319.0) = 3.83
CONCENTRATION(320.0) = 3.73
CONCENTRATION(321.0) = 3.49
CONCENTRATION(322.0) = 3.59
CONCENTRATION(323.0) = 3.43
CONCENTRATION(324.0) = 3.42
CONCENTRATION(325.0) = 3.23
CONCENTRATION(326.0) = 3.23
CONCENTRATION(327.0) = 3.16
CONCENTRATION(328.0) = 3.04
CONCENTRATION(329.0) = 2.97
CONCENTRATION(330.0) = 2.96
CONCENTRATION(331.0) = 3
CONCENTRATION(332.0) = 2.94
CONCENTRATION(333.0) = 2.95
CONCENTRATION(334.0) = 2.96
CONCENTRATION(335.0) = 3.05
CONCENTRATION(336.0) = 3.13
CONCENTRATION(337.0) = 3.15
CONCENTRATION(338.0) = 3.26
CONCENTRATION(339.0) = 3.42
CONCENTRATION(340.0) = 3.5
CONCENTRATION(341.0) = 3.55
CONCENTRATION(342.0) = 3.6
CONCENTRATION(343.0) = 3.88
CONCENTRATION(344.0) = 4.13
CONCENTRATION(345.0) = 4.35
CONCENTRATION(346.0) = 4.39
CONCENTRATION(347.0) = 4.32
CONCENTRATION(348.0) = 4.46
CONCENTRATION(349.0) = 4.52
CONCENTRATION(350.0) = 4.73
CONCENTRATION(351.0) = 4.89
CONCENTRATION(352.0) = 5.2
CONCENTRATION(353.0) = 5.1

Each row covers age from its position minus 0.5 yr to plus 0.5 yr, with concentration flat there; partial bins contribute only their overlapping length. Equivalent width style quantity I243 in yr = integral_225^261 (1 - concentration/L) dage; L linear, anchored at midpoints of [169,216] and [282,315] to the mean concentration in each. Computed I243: 5.1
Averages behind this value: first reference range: 7.46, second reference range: 5.01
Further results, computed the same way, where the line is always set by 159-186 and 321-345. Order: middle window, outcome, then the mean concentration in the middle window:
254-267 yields 1.5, 4.88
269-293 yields 2.6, 4.3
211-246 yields 3.1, 5.89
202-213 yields 0.3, 6.91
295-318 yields -4.0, 4.83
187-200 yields 0.3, 7.36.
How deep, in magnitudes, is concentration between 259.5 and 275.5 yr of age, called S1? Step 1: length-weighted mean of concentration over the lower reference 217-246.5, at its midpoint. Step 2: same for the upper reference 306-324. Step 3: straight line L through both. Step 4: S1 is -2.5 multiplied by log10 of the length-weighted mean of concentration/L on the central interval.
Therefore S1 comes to 0.38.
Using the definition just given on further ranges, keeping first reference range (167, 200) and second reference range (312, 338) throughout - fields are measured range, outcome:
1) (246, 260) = 0.10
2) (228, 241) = 0.13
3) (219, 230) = 0.06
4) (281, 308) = -0.16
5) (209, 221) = 0.06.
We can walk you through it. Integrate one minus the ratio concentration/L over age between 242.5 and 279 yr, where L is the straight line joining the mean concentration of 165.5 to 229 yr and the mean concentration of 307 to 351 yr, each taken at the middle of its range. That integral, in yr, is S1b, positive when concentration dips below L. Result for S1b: 7.88 yr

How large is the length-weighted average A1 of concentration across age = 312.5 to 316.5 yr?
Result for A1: 4.34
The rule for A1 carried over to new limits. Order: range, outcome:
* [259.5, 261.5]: 5.24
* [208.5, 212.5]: 6.84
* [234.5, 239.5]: 5.31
